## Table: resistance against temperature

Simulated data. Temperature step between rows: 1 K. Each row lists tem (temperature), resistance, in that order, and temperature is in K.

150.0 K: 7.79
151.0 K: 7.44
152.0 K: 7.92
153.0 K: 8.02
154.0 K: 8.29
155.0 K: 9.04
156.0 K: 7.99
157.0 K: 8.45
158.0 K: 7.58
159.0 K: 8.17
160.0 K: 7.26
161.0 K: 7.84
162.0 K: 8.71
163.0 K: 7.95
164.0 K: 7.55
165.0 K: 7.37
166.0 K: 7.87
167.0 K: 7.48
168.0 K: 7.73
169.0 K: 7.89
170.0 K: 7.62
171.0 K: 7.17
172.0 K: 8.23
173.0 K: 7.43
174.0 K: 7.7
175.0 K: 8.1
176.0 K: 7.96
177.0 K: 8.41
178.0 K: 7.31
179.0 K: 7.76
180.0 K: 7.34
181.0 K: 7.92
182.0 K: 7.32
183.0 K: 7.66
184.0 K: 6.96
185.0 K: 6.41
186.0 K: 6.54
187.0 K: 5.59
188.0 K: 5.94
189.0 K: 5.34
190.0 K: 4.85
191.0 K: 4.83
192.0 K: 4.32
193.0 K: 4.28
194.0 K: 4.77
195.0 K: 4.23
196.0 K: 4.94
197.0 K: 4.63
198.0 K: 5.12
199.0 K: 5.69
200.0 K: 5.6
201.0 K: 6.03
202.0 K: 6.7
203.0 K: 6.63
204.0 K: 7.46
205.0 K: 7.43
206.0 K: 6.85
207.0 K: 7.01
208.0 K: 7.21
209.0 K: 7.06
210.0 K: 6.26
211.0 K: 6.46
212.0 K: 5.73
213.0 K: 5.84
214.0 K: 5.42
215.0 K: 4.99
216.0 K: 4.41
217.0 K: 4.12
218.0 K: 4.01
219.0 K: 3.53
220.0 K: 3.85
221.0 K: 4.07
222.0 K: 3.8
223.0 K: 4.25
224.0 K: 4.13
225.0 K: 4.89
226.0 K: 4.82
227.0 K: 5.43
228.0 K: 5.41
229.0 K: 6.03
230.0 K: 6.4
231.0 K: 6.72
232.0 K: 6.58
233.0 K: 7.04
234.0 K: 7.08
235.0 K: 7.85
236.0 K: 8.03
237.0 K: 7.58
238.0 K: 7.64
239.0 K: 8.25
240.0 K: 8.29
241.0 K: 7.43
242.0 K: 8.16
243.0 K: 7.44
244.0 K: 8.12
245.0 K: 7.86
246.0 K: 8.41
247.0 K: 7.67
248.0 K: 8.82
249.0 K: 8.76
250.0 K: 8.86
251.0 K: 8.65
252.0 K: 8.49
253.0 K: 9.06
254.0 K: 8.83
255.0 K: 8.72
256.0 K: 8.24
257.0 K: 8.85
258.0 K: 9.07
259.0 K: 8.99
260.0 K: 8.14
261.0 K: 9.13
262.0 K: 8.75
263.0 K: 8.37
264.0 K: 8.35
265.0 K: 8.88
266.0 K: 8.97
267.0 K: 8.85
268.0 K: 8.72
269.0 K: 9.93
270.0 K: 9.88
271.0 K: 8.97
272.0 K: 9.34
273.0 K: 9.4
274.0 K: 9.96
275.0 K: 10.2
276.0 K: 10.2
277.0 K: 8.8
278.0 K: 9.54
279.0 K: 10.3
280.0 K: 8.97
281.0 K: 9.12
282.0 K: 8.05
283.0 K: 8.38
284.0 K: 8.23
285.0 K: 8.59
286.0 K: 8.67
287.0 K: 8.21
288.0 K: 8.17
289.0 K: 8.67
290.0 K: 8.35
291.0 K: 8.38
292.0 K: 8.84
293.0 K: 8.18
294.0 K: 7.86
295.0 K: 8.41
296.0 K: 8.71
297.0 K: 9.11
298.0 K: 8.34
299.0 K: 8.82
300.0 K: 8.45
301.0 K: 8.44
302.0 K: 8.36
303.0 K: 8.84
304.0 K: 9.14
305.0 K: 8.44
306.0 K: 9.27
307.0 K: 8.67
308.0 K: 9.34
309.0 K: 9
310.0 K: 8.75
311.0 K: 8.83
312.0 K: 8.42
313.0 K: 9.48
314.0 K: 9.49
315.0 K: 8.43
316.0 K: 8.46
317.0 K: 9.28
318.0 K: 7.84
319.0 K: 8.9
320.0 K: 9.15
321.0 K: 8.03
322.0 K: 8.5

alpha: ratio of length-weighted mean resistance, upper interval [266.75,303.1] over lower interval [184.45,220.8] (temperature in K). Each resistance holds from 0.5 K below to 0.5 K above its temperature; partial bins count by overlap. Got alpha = 1.6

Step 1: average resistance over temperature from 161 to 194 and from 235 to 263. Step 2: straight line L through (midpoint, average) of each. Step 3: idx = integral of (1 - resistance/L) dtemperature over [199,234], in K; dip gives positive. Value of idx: 9.4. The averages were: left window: 7.03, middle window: 5.67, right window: 8.37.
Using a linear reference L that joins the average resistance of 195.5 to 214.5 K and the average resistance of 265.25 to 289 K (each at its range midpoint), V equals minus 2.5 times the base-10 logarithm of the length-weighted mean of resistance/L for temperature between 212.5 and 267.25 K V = 0.09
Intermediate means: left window 6.21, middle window 7.09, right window 9.09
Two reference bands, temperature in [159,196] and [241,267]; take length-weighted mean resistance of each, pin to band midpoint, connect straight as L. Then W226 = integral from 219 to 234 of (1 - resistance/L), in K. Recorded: 5.12 K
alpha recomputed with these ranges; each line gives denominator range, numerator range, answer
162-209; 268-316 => 1.33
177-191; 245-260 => 1.29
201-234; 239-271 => 1.52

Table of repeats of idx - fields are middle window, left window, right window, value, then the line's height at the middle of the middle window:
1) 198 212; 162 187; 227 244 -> 1.6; 7.39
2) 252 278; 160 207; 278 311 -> -2.9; 8.16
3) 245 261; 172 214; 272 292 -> -1.0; 8.13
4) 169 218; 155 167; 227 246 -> 8.6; 7.65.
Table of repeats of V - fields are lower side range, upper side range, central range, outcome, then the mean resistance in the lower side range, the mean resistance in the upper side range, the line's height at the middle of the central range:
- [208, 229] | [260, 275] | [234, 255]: -0.14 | 5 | 9.11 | 7.18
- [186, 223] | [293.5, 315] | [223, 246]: -0.06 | 5.42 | 8.76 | 6.42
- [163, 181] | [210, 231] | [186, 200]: 0.28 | 7.71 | 4.96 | 6.52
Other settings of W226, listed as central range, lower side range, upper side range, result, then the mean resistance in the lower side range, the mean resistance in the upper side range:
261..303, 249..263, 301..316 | -0.2 K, 8.74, 8.86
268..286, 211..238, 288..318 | -3.8 K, 5.52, 8.69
